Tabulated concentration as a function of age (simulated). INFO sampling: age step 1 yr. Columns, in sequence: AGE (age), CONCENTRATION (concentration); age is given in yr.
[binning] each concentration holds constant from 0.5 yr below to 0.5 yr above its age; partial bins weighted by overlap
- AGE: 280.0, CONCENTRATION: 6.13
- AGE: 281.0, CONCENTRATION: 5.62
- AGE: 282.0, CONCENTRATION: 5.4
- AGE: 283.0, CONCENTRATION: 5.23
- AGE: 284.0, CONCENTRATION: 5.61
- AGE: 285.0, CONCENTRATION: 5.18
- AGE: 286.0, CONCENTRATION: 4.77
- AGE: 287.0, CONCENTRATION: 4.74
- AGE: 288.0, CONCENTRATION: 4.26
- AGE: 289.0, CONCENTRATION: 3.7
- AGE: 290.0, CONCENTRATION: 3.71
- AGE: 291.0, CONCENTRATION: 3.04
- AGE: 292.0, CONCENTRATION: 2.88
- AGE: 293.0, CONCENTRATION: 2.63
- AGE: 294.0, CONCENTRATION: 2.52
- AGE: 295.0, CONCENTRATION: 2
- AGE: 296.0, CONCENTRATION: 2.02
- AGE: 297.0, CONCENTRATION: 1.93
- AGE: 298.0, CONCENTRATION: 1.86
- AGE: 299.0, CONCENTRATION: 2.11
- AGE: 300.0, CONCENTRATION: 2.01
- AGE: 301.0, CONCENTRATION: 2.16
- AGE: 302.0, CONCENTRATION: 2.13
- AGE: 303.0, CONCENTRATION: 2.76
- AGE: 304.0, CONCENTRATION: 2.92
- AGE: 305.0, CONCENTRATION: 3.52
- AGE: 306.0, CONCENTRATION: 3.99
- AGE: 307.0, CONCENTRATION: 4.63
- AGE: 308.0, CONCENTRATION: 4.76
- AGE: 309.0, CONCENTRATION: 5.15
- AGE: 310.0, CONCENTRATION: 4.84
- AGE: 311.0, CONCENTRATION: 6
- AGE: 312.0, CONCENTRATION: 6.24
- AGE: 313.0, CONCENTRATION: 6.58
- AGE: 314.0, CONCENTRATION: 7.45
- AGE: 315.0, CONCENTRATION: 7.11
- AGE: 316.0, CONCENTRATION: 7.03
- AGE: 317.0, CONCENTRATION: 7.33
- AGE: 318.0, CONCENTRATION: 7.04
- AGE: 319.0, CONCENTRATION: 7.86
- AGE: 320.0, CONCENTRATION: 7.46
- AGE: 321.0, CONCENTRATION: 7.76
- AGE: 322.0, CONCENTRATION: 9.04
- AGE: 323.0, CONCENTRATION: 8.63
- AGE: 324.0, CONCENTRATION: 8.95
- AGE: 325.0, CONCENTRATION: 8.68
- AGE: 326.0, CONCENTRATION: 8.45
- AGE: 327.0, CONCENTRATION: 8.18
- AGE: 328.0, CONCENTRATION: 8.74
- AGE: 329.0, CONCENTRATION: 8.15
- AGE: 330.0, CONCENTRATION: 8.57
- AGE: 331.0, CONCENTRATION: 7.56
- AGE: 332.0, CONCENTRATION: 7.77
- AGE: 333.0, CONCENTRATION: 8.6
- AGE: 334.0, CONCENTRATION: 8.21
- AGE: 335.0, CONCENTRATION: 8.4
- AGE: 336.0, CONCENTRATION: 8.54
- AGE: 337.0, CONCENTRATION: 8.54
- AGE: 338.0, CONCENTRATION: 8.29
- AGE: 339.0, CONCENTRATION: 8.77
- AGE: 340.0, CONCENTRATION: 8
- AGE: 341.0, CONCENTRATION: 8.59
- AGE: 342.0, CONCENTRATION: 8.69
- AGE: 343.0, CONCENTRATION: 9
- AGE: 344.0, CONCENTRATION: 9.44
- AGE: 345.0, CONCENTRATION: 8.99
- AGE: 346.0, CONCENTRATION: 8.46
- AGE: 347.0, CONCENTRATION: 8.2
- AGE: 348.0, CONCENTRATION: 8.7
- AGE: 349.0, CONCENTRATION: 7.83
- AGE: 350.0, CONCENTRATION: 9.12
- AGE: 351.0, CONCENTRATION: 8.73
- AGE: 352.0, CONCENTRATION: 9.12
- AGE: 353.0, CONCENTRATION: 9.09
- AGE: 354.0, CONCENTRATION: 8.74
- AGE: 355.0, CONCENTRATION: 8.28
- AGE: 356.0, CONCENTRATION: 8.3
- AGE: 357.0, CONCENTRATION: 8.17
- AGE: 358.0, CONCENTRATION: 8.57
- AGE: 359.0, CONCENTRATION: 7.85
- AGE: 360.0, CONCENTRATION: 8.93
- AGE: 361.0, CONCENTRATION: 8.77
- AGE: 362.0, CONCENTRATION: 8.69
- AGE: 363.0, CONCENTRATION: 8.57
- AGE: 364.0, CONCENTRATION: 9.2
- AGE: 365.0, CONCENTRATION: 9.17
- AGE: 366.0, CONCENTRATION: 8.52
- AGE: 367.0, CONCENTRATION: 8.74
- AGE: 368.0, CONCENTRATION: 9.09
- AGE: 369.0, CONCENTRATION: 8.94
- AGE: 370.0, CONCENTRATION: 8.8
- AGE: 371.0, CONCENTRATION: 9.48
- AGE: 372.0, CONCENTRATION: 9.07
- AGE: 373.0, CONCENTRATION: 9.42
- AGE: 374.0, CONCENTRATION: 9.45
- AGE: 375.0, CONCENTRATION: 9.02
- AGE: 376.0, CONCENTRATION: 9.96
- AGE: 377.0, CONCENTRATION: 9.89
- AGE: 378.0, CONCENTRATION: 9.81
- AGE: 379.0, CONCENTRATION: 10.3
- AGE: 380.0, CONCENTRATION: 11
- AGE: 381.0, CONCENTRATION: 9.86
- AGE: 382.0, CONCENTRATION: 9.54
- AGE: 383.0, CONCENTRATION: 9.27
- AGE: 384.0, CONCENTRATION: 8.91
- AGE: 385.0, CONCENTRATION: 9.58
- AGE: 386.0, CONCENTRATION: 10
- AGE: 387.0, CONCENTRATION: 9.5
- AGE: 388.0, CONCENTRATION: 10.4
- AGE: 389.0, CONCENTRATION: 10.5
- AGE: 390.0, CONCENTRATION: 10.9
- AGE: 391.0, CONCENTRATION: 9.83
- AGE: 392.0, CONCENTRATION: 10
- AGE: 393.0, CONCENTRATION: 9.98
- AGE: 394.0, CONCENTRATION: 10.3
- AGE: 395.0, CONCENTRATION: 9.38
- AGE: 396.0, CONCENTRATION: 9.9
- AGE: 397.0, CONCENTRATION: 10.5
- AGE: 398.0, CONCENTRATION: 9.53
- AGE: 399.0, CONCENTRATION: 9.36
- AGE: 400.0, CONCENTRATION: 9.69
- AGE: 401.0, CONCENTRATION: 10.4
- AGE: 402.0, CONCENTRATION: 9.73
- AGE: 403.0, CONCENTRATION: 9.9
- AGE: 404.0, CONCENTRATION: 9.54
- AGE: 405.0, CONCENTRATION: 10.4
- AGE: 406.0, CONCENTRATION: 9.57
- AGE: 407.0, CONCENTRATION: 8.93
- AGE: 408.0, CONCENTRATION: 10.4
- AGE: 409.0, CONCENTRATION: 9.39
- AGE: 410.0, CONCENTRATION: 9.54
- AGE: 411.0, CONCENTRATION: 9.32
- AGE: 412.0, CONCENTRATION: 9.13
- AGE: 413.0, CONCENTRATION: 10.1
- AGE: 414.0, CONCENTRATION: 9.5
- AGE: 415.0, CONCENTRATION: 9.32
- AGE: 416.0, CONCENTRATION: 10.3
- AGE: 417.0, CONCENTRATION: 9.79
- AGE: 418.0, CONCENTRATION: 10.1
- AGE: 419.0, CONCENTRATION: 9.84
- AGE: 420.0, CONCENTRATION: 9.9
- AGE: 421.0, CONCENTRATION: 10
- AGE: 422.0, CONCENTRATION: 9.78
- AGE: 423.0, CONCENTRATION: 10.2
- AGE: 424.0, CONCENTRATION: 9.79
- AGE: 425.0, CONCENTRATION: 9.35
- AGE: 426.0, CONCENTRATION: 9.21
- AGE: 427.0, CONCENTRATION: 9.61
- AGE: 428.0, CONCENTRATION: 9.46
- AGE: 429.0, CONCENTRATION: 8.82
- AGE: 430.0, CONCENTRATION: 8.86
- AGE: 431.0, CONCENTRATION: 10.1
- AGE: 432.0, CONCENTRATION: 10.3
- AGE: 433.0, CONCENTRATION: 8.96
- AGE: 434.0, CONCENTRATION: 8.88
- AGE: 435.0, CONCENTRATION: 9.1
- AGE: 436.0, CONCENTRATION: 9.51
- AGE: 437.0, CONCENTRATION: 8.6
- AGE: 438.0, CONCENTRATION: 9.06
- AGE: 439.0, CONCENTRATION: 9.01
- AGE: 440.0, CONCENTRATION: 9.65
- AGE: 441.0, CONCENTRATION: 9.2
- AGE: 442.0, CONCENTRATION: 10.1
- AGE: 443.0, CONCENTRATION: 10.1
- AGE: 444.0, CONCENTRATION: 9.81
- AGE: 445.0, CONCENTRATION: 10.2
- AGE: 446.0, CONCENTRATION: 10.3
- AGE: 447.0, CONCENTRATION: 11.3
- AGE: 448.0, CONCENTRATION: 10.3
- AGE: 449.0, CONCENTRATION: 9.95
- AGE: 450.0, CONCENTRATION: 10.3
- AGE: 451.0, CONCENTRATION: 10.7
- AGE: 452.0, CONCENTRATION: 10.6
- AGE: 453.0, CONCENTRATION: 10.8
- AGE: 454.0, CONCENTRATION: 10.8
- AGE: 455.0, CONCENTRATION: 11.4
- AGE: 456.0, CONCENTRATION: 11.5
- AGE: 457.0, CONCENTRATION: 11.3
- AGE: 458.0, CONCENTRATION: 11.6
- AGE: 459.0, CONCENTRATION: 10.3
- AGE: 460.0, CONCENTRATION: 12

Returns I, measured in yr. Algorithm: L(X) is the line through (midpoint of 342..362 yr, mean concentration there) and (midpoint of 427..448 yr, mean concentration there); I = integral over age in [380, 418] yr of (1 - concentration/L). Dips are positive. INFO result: -2.7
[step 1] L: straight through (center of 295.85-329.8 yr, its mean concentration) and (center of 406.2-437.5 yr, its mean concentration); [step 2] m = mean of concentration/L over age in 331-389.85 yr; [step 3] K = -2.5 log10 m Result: -0.21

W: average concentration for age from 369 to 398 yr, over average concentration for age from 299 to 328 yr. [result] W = 1.6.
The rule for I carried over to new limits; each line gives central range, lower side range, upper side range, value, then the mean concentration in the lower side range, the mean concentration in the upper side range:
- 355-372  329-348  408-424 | 0.3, 8.48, 9.77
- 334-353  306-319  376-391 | -2.0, 6.16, 9.96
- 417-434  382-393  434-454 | 0.5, 9.88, 9.92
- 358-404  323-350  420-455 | -2.3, 8.49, 9.81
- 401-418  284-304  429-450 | -2.9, 3.03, 9.66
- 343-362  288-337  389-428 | -3.2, 5.67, 9.8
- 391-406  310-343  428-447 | -1.5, 7.94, 9.52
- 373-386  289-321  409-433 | -3.3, 4.36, 9.65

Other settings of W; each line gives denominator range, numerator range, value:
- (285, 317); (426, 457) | 2.49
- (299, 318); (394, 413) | 2.03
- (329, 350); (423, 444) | 1.11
